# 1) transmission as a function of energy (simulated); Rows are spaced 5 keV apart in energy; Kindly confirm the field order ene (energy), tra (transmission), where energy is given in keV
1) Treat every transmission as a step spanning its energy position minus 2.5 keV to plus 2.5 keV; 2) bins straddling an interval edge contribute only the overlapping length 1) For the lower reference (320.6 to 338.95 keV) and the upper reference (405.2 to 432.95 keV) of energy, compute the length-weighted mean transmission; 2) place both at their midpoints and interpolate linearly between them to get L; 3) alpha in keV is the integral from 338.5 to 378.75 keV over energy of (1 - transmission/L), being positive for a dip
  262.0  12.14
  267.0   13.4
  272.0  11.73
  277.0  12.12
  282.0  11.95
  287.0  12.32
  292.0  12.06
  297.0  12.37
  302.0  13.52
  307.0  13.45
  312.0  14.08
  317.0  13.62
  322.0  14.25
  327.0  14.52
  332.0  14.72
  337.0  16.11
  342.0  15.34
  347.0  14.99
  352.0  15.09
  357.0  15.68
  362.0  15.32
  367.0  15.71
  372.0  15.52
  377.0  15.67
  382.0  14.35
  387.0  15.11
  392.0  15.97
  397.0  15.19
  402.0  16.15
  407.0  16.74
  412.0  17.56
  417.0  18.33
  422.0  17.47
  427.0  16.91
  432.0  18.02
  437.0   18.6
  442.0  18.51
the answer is 0.8 keV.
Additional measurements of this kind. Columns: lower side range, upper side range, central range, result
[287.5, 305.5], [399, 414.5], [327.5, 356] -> -1.76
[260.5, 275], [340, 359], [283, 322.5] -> 1.58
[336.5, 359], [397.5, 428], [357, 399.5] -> 2.08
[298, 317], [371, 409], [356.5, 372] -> -0.62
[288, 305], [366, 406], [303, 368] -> -4.20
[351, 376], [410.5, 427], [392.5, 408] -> 0.91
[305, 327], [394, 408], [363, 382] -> -0.21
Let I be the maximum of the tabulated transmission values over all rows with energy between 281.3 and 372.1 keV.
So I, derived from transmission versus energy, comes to 16.11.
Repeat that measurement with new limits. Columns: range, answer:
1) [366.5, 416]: 17.56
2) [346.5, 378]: 15.71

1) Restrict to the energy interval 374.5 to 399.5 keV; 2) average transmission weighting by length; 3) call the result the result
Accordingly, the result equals 15.3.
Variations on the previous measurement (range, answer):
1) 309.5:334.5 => 14.2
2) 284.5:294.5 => 12.2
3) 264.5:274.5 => 12.6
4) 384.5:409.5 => 15.8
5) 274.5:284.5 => 12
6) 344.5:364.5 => 15.3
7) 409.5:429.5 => 17.6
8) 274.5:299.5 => 12.2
